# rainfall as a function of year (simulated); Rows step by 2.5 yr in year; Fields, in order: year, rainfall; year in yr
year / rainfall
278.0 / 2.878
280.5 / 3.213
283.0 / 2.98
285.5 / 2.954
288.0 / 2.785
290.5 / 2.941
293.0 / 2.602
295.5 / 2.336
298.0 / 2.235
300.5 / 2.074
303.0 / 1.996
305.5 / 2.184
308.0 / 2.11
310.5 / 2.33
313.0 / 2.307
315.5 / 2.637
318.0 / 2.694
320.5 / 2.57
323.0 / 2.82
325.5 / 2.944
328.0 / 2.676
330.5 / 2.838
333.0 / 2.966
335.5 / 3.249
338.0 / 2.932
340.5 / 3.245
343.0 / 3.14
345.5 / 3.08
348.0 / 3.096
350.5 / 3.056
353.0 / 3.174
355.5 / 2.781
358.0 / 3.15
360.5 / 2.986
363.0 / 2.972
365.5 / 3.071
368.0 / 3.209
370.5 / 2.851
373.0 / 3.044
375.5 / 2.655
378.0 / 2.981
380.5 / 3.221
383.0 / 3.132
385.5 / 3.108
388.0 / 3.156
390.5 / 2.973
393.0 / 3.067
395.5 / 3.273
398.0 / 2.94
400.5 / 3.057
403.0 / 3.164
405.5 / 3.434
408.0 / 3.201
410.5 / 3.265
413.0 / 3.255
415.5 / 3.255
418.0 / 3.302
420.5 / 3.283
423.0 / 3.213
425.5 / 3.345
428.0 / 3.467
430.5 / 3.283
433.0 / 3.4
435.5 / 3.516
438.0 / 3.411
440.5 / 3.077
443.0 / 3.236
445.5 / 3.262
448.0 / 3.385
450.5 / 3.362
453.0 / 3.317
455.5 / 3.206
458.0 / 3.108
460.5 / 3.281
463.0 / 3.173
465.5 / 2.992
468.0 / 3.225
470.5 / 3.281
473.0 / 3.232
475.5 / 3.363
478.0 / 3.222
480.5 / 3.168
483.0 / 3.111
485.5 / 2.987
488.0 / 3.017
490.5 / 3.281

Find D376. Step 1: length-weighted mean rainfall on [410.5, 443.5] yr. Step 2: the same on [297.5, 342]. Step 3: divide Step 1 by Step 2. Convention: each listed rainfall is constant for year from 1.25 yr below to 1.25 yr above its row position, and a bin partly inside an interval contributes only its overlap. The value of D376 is 1.3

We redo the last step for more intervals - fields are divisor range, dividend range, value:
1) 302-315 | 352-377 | 1.35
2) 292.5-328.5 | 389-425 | 1.32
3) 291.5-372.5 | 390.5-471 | 1.18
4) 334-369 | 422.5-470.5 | 1.06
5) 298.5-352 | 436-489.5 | 1.19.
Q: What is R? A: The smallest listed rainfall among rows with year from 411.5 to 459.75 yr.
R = 3.077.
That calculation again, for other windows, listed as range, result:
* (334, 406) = 2.655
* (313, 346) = 2.307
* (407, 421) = 3.201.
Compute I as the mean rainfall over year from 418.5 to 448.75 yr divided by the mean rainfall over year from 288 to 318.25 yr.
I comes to 1.4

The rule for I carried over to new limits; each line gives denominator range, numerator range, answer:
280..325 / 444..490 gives 1.26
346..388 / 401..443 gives 1.09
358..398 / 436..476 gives 1.07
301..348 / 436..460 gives 1.21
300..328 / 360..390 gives 1.24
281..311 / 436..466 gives 1.31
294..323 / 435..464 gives 1.40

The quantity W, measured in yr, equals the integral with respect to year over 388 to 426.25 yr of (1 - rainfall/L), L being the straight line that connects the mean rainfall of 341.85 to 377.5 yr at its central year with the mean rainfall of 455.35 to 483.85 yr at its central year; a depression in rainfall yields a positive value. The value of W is -1.3 yr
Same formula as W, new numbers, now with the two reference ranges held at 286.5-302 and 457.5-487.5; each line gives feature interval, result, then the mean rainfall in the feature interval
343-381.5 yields -3.8 yr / 3.02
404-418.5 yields -1.7 yr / 3.28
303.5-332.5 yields 0.4 yr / 2.55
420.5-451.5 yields -3.0 yr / 3.33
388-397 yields -0.7 yr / 3.11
